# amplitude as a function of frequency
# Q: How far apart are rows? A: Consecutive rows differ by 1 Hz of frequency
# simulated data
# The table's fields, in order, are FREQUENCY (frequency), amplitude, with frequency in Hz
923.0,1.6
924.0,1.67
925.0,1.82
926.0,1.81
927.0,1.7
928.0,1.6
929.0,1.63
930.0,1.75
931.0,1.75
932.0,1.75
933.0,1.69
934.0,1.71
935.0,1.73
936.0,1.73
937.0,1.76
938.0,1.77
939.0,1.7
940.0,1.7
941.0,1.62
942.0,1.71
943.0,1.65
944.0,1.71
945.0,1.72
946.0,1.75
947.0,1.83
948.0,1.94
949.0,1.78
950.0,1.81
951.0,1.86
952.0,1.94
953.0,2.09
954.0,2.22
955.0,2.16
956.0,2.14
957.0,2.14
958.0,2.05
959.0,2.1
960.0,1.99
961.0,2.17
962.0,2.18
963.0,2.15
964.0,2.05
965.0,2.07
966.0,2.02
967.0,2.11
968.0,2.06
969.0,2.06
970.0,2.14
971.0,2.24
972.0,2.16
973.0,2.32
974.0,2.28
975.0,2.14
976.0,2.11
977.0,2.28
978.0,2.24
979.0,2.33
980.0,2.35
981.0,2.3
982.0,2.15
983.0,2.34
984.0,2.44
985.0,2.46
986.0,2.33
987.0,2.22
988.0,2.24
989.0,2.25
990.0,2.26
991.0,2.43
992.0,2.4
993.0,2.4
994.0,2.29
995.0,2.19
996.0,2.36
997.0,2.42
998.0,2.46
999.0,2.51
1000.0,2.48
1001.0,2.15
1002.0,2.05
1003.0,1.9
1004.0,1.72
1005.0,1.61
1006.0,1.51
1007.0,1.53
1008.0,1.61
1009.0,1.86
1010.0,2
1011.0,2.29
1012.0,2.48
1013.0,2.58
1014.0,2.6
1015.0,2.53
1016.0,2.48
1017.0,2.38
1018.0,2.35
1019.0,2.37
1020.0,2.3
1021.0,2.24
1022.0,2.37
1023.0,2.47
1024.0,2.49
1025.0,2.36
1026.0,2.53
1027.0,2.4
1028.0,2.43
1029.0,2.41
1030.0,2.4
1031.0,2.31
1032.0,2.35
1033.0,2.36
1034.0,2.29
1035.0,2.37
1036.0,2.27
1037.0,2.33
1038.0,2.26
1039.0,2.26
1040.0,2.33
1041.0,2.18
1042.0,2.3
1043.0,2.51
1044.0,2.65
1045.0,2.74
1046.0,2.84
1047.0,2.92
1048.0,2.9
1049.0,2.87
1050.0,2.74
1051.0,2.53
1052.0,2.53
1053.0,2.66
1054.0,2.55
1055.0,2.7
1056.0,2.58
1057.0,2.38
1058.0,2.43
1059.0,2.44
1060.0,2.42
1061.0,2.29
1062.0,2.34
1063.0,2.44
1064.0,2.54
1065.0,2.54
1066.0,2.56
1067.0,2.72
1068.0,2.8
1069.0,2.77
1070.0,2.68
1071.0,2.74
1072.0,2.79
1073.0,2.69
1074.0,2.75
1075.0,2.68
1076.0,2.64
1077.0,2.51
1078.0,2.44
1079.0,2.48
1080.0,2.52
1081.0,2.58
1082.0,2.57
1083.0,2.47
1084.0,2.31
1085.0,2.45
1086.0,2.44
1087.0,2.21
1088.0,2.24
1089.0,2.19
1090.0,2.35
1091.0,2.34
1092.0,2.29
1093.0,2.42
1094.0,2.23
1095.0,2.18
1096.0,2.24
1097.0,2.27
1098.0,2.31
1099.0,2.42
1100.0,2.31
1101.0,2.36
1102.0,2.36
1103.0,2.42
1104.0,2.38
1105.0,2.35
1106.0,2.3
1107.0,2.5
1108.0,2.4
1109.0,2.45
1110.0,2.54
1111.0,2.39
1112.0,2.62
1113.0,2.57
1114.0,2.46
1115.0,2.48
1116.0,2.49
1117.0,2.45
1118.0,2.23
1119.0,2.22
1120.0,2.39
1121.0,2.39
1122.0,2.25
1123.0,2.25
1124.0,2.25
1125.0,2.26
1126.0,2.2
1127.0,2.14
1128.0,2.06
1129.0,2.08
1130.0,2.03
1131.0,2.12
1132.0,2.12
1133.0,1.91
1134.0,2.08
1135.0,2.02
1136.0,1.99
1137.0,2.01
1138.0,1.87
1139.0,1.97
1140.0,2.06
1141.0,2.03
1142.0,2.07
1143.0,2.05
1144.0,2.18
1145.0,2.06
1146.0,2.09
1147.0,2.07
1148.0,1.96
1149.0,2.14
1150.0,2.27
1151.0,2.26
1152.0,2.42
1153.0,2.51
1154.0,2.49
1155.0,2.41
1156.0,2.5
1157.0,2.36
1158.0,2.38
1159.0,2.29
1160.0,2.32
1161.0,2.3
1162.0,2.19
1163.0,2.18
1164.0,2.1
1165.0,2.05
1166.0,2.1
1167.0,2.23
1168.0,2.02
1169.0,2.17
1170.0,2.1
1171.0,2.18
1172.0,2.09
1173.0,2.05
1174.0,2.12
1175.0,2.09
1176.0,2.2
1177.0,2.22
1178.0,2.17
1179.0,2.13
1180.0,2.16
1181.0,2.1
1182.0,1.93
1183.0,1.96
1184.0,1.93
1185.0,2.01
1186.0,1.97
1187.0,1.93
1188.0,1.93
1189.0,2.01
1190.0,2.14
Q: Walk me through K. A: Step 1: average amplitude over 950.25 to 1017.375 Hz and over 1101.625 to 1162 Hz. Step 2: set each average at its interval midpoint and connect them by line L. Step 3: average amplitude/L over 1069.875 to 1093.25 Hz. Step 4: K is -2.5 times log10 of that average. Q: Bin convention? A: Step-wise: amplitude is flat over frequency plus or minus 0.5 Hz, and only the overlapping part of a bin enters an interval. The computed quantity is -0.12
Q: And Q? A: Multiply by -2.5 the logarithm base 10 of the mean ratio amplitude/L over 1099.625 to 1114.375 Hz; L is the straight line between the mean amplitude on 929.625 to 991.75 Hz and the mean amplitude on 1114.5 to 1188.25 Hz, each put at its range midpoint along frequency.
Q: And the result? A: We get -0.141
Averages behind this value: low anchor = 2.04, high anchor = 2.16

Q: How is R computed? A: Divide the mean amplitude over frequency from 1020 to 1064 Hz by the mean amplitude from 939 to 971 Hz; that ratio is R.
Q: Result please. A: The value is 1.26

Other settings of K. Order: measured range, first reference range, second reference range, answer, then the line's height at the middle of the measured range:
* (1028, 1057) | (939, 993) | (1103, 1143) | -0.16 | 2.17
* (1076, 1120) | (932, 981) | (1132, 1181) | -0.14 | 2.11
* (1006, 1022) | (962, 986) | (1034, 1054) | 0.08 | 2.39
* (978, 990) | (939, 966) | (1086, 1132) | -0.15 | 2.02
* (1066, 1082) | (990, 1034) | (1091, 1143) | -0.17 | 2.26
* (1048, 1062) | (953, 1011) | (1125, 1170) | -0.18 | 2.16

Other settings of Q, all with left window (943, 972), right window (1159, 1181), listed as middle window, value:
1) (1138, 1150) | 0.04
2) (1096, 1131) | -0.11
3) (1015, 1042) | -0.15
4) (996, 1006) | -0.04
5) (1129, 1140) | 0.06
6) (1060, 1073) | -0.24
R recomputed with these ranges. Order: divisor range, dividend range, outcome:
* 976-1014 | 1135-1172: 0.99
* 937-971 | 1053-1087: 1.31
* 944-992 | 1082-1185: 1.05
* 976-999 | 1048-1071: 1.11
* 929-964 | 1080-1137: 1.23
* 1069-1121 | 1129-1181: 0.88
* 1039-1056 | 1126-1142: 0.78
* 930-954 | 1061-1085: 1.45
